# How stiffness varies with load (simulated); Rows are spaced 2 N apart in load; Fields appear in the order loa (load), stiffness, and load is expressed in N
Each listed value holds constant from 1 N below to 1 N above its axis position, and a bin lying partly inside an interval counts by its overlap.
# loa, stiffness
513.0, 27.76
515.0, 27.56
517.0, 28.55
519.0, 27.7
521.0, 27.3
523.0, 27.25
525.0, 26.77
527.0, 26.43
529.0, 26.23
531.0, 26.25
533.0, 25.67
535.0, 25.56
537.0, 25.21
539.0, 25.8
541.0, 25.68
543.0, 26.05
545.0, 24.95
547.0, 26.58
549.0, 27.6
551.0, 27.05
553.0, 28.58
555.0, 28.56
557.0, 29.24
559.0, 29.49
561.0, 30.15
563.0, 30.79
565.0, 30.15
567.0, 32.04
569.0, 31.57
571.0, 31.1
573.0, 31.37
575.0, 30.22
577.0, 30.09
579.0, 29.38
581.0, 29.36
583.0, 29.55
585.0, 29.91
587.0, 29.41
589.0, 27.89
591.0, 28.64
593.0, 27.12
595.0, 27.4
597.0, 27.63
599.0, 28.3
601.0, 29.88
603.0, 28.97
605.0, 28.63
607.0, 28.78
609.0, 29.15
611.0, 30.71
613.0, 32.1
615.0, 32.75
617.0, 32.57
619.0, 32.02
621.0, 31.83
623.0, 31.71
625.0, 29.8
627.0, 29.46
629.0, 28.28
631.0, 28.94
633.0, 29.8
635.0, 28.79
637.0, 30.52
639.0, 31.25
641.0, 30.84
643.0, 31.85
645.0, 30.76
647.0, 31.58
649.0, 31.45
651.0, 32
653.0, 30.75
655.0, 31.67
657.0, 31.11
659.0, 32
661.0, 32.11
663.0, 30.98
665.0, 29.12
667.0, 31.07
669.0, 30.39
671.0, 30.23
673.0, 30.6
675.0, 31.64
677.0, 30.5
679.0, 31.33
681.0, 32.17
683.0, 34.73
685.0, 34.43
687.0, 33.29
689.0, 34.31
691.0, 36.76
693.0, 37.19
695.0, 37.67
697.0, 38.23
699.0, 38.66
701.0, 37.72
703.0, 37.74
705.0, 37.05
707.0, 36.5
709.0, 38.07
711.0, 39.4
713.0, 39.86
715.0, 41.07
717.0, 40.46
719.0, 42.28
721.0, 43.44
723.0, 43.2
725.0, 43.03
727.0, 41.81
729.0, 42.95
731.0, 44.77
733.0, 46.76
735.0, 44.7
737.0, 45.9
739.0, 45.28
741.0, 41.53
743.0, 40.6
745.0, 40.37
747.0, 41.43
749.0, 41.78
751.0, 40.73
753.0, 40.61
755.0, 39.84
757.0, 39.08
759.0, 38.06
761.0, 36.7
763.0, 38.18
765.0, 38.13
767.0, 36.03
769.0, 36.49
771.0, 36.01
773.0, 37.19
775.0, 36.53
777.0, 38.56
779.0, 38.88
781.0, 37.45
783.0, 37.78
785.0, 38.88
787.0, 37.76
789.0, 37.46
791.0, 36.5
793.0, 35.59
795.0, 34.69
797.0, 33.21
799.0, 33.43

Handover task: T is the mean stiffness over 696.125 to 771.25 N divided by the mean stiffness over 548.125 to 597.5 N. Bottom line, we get 1.38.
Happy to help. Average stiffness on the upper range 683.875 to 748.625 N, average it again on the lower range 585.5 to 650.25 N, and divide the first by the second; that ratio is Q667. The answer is 1.3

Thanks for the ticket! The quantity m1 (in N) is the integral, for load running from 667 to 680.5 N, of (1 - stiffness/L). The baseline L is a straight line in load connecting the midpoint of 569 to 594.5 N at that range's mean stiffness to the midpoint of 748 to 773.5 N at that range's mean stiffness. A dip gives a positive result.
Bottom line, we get 1.3 N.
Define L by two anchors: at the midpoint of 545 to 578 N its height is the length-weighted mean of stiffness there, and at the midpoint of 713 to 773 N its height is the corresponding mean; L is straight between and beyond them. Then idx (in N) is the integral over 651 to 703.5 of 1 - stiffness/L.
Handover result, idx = 5.16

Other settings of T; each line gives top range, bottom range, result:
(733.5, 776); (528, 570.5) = 1.43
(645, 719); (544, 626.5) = 1.16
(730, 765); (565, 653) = 1.38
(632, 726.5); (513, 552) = 1.30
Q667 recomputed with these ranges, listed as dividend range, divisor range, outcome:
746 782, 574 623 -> 1.29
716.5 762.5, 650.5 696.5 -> 1.29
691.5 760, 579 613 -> 1.41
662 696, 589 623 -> 1.10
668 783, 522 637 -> 1.33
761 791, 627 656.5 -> 1.23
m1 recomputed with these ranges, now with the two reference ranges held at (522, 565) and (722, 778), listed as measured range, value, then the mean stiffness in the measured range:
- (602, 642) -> 2.4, 30.3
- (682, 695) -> 0.5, 35.3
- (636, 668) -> 2.8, 31.2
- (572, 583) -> -0.2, 30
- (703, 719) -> -0.4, 39.1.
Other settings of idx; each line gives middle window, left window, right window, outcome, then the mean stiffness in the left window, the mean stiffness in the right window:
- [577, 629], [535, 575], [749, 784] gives 1.7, 28.5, 38.1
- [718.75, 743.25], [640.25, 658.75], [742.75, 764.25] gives -3.7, 31.4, 39.7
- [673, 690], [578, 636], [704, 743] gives 2.2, 29.6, 42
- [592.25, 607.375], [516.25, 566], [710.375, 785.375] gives 1.3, 27.3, 40.4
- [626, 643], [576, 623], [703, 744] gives 1.7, 29.7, 41.8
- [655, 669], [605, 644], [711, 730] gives 1.6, 30.5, 41.9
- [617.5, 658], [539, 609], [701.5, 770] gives 3.3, 28.8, 40.7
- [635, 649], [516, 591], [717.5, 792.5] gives 1.0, 28.3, 40.2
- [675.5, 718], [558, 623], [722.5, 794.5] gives -0.2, 30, 39.8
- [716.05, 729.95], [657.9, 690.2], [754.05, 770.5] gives -2.9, 31.8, 37.8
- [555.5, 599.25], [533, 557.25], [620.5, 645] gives -2.6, 26.6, 30.2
